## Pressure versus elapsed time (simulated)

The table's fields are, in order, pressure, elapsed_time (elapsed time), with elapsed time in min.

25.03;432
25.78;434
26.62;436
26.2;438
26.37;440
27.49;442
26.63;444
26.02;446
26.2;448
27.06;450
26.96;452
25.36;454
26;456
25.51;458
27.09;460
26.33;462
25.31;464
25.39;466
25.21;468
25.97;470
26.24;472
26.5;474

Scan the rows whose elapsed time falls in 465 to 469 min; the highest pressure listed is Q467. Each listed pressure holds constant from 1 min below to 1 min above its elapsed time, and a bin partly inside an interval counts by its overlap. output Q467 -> 25.39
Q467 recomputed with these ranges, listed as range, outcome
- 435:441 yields 26.62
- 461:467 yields 26.33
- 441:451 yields 27.49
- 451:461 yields 27.09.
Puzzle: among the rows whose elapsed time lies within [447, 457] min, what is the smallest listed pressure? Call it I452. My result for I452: 25.36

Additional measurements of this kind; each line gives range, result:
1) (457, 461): 25.51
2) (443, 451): 26.02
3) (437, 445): 26.2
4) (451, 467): 25.31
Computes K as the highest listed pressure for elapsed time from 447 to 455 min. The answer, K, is 27.06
